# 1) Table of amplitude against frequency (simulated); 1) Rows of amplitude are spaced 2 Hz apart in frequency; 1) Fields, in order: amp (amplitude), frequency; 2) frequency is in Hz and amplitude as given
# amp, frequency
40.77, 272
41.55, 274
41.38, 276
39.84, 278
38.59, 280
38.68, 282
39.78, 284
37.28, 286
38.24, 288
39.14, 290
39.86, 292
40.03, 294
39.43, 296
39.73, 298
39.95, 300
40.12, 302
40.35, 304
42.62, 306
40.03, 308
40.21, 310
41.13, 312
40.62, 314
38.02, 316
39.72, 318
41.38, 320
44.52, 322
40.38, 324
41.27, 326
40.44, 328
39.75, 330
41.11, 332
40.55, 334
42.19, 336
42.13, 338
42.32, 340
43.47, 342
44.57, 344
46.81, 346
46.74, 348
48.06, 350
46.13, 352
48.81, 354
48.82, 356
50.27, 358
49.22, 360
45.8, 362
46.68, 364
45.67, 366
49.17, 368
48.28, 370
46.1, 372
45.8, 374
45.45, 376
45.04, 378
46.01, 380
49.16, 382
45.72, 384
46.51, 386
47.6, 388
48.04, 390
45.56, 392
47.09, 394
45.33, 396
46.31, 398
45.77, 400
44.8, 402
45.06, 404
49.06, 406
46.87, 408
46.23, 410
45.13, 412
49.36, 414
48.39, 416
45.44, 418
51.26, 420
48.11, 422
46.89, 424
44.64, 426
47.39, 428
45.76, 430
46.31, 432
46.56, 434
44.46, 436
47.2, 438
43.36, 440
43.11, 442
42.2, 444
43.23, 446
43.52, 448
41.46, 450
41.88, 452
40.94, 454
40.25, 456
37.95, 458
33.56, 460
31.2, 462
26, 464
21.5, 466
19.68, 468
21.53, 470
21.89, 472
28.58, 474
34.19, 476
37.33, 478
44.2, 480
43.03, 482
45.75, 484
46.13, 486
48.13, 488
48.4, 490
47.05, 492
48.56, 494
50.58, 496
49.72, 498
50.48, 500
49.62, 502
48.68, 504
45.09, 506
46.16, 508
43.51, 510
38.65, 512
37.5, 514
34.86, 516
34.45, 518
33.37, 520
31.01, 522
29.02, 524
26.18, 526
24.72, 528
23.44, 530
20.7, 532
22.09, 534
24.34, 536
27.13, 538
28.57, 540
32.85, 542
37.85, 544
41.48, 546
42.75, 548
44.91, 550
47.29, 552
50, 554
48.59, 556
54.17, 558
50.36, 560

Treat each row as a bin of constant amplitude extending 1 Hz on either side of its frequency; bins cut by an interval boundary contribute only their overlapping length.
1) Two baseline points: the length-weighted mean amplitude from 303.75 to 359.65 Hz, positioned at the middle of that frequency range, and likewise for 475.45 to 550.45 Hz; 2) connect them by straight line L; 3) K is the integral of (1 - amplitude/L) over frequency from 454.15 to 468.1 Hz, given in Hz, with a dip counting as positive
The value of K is 2.96 Hz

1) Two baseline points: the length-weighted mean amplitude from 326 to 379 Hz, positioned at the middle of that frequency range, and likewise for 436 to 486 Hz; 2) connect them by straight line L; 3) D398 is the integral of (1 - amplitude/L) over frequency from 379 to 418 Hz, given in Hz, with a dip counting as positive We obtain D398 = -4.7 Hz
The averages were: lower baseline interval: 45.3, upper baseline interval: 36.8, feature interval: 46.7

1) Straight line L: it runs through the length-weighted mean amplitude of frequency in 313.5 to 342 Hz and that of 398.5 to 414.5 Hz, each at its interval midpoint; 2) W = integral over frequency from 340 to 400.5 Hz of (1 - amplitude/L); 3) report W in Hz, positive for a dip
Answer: -3.8 Hz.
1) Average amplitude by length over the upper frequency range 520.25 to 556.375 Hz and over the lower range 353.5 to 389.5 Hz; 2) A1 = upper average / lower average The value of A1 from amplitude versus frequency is 0.70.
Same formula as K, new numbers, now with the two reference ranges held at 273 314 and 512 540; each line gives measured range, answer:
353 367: -4.26 Hz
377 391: -4.45 Hz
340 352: -2.65 Hz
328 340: -1.02 Hz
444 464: -4.08 Hz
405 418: -4.97 Hz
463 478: 2.76 Hz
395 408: -4.27 Hz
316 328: -0.79 Hz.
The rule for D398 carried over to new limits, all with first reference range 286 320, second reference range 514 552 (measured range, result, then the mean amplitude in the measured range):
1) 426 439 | -4.00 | 46.2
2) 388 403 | -3.94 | 46.2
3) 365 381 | -3.86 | 46.4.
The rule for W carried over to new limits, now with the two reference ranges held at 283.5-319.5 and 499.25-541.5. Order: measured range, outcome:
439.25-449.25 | -1.9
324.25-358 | -4.6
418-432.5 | -4.2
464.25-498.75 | -3.1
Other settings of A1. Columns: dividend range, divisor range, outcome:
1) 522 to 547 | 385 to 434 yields 0.61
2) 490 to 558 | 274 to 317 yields 0.97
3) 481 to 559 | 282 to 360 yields 0.94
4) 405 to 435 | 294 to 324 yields 1.16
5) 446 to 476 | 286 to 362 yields 0.77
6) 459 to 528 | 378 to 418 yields 0.81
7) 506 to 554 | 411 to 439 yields 0.73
